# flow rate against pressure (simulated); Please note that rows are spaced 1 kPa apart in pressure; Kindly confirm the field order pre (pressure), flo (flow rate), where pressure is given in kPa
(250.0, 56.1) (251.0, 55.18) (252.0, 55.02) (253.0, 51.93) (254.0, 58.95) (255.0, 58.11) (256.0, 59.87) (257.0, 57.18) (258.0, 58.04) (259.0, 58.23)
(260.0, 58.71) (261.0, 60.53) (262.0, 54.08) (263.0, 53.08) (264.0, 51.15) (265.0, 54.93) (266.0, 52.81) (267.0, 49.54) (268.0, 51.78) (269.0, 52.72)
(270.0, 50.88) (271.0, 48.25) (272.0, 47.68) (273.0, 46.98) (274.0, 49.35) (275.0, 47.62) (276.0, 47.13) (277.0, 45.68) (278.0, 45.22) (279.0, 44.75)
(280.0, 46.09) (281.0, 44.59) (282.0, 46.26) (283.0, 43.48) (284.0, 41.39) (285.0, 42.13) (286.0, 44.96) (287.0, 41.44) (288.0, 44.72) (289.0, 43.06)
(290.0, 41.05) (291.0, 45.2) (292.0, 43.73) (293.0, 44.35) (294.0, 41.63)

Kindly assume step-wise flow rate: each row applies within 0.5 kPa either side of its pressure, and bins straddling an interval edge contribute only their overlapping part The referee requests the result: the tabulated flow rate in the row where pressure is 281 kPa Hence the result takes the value 44.59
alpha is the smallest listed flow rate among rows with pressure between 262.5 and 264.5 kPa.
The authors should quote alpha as 51.15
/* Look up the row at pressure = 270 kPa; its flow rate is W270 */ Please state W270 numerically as 50.88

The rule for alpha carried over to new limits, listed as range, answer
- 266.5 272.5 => 47.68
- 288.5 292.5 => 41.05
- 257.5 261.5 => 58.04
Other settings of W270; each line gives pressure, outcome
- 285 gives 42.13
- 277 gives 45.68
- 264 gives 51.15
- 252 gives 55.02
